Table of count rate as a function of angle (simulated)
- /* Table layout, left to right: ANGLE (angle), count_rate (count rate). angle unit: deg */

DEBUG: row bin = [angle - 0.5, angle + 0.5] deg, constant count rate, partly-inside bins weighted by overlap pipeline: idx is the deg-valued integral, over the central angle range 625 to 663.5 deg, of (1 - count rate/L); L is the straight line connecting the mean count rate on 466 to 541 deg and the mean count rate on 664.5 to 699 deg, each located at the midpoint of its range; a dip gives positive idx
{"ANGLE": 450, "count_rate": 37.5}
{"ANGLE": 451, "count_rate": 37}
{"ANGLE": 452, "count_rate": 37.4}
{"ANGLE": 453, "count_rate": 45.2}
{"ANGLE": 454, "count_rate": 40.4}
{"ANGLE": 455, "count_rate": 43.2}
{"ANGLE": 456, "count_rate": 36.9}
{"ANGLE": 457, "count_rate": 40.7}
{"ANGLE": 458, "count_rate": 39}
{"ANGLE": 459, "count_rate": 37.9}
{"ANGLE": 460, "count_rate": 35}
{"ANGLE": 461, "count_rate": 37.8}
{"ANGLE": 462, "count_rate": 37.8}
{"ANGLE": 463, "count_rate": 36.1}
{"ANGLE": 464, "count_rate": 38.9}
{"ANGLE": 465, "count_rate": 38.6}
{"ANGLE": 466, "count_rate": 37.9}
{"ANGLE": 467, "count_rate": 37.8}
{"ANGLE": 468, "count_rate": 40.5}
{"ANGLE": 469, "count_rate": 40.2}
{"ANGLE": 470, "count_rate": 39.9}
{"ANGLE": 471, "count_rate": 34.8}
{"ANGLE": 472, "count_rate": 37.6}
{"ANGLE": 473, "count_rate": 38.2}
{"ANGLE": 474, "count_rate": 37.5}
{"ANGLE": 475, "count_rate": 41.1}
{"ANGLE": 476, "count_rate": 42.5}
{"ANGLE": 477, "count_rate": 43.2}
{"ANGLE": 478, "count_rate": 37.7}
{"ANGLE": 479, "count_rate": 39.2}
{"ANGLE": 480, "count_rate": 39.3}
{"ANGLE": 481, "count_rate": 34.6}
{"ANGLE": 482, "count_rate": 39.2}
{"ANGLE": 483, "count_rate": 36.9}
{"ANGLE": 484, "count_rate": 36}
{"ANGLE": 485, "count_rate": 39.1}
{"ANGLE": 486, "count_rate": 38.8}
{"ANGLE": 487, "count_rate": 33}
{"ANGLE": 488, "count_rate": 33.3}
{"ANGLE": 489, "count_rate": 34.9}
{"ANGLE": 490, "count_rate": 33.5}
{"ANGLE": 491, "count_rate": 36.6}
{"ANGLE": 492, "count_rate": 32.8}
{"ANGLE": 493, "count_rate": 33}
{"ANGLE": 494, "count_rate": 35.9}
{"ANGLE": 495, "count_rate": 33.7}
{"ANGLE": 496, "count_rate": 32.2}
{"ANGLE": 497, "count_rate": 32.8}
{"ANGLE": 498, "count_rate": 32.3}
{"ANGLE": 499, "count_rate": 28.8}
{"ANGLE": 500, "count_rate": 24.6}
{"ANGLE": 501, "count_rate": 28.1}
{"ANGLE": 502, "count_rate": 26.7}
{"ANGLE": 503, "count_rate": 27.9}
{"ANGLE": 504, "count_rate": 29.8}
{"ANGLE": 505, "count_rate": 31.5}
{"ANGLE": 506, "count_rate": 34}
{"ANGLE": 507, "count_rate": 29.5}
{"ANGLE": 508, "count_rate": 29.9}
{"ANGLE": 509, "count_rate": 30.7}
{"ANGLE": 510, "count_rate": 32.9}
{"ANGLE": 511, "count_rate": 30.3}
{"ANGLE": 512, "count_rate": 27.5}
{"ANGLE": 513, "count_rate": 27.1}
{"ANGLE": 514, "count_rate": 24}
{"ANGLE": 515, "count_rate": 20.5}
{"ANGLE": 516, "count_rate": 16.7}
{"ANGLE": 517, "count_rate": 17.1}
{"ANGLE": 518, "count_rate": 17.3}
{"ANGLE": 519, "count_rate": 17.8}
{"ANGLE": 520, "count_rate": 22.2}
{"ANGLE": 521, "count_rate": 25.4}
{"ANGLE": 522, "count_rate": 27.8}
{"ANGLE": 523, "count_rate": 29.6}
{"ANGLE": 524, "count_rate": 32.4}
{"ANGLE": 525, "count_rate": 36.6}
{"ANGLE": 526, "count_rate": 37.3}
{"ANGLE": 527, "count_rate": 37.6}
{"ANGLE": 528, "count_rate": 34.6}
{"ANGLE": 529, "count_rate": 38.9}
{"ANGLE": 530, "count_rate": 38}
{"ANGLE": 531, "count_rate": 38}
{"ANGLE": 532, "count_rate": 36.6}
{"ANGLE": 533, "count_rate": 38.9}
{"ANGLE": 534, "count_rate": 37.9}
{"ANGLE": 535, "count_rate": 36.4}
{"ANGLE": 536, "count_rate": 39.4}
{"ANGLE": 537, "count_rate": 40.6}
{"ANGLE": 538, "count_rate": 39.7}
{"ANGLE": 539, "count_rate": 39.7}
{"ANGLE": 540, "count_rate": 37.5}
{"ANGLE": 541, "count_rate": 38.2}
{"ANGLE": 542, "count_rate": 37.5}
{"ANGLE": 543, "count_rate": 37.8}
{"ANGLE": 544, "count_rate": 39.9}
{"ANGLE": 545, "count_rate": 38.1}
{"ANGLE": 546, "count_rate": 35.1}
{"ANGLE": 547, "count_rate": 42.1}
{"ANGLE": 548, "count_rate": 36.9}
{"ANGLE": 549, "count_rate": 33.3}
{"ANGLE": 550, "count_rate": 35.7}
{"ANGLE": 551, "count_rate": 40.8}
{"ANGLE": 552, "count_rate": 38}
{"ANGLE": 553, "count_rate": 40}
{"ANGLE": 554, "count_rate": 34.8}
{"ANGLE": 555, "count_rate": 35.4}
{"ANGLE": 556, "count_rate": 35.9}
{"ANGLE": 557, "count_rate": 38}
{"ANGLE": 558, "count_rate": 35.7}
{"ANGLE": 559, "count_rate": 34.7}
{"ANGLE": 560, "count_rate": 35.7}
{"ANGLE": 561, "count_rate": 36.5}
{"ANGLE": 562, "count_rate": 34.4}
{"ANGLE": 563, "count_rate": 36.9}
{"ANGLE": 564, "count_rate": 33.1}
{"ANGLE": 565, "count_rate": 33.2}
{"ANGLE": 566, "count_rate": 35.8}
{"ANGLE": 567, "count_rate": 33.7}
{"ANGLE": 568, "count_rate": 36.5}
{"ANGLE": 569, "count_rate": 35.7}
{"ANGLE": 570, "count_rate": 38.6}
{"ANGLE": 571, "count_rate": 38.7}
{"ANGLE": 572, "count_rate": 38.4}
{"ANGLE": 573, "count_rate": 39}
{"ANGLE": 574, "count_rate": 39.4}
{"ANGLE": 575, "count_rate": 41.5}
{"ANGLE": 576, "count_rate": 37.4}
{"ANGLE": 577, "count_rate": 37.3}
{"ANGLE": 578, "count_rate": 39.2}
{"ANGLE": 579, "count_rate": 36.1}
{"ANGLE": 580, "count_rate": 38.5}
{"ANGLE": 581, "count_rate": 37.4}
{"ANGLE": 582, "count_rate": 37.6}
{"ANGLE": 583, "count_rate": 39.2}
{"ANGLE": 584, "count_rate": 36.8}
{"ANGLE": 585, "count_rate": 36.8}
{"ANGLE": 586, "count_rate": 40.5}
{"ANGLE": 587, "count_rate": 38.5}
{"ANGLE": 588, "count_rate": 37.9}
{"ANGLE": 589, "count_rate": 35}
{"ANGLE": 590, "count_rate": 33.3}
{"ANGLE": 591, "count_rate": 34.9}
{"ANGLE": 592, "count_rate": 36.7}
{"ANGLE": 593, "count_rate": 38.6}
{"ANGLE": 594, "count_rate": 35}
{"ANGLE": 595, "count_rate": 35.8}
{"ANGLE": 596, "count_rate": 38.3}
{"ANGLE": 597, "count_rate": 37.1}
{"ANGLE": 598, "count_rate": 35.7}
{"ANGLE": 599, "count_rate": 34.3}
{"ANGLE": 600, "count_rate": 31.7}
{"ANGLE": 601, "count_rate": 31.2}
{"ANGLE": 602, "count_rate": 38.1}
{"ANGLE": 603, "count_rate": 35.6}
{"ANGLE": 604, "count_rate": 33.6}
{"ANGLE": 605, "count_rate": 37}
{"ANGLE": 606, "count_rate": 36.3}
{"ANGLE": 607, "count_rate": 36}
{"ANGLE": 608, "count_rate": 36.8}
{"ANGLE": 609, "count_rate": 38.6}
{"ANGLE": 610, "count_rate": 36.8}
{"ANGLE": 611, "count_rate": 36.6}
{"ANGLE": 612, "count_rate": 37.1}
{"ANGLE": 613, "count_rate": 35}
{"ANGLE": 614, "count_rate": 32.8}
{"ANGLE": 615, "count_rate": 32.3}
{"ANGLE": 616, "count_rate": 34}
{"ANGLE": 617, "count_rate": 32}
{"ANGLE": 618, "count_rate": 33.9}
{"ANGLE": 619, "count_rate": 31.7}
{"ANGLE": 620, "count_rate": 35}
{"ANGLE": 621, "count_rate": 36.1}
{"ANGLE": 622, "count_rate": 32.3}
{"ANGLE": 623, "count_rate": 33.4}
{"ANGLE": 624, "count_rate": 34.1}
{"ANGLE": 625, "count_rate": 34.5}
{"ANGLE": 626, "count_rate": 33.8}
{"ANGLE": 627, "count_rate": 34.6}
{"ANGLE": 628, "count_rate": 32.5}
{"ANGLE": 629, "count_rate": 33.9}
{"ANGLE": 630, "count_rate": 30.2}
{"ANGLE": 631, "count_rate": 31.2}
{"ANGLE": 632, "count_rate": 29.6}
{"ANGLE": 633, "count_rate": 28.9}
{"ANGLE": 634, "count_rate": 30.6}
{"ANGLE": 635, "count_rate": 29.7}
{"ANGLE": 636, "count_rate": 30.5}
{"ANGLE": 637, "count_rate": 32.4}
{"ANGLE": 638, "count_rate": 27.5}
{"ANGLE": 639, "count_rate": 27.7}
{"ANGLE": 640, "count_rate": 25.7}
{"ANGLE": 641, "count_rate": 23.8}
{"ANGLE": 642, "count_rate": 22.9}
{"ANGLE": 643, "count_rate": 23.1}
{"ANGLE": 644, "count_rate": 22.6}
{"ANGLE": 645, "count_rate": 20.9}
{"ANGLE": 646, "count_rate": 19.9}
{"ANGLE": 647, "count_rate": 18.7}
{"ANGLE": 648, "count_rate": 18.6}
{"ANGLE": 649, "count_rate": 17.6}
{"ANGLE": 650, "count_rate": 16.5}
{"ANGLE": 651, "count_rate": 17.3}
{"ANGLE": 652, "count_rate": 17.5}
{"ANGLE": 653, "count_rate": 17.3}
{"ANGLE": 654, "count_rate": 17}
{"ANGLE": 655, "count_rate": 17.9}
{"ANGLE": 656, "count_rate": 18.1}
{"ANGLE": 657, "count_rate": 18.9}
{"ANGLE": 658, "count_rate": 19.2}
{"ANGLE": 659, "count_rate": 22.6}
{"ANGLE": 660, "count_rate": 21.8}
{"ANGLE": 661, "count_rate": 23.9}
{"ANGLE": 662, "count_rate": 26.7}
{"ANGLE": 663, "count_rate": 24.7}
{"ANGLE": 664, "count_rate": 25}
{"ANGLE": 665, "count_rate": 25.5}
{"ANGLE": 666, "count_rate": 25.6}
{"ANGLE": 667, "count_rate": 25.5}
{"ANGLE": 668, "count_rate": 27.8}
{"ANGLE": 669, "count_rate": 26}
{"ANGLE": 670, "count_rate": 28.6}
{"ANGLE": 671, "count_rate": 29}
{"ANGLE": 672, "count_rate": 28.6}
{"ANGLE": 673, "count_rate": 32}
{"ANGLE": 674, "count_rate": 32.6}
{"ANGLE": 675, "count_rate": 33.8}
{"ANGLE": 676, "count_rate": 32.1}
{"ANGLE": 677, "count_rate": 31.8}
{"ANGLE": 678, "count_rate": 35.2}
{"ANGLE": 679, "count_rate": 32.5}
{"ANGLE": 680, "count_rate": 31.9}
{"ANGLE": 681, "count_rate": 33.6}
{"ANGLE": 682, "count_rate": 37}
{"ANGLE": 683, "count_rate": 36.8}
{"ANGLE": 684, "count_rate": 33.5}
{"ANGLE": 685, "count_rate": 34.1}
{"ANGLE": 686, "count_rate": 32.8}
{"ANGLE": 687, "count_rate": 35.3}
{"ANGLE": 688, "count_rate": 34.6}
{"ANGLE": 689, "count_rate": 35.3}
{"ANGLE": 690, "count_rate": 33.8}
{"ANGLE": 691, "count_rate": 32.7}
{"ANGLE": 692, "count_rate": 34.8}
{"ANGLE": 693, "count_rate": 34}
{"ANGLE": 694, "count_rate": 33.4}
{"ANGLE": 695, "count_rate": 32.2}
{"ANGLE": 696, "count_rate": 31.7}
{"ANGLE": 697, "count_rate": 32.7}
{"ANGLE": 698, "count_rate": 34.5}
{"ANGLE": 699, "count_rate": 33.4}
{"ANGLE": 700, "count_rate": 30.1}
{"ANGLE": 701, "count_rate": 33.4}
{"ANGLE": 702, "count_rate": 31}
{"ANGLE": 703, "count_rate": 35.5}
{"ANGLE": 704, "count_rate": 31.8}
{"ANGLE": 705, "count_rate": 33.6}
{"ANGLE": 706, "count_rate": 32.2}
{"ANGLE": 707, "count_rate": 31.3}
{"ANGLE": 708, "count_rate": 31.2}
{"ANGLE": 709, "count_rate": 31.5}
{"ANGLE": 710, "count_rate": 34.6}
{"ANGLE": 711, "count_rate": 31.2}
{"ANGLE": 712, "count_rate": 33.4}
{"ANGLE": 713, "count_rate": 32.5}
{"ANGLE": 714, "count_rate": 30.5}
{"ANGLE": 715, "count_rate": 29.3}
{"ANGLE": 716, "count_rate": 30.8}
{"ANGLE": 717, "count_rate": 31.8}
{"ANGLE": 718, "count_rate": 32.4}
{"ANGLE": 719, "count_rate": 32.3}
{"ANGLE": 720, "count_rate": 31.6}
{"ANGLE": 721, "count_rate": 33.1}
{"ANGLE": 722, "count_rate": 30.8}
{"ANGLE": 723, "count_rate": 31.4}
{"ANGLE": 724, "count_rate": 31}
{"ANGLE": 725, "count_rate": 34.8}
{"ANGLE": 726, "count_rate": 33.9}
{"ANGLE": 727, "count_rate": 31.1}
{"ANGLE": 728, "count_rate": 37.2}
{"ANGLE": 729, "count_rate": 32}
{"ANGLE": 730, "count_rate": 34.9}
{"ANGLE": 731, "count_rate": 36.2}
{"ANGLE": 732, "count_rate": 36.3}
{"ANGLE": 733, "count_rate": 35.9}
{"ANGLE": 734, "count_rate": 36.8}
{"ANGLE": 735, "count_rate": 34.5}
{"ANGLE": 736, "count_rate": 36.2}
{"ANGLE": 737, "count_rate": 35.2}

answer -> 9.4 deg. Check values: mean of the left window 33.5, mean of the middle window 24.5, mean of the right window 32.1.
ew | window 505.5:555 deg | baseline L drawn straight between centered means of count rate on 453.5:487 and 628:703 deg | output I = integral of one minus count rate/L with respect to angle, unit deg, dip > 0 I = 2.7 deg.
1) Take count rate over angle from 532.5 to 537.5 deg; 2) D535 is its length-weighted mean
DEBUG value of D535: 38.6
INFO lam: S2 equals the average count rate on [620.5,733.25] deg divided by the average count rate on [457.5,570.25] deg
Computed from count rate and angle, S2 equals 0.86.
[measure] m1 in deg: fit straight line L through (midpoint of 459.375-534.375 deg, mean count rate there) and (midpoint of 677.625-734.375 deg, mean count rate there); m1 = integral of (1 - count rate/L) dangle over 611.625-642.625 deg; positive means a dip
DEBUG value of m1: 1.6 deg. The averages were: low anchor 33.4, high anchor 33.2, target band 31.5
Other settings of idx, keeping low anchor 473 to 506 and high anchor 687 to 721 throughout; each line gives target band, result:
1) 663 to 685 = 1.5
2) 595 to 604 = -0.4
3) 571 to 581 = -1.4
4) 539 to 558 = -1.9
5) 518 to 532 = 1.1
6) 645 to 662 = 7.1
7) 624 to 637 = 0.6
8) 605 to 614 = -0.8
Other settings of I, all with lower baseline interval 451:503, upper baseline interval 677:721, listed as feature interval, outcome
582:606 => -1.1 deg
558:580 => -1.1 deg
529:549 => -1.5 deg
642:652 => 4.2 deg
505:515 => 1.9 deg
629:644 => 2.6 deg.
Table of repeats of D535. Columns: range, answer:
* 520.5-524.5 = 28.8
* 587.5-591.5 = 35.3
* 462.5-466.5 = 37.9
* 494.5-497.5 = 32.9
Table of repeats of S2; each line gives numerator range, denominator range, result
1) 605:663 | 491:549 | 0.87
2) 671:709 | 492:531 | 1.12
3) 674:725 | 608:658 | 1.17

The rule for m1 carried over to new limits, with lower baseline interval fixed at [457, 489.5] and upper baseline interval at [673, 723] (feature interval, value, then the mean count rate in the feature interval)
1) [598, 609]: -0.07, 35.2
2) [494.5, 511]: 3.09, 30.3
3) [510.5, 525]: 4.92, 24.4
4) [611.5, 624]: 0.32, 33.8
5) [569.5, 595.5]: -1.55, 37.6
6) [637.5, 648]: 3.41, 23.1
